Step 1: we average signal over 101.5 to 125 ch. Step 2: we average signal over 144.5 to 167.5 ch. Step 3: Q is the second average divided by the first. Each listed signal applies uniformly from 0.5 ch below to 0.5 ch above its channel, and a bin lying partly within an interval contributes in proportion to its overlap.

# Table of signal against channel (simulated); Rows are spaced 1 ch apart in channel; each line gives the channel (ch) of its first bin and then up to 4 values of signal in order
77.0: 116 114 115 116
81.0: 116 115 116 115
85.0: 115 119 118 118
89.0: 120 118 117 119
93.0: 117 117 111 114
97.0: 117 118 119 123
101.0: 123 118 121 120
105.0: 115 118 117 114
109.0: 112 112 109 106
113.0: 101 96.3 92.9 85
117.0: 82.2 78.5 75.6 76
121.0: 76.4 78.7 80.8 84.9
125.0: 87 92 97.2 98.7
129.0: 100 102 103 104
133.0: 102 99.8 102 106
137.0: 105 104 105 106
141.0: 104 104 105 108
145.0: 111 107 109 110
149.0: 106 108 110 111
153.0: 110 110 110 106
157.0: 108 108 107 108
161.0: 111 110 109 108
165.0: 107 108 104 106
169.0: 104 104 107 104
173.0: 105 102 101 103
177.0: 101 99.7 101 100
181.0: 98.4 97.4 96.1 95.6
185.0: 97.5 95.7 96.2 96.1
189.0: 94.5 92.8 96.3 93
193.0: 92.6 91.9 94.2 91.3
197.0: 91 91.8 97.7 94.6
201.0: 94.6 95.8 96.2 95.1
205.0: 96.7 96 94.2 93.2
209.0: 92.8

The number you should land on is 1.10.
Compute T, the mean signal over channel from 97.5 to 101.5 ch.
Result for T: 121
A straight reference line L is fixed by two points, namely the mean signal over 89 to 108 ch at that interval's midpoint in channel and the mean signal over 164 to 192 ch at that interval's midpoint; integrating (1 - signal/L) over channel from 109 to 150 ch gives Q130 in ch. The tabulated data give 4.7 ch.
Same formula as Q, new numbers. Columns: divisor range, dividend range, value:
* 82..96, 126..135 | 0.86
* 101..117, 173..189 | 0.91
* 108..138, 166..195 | 1.04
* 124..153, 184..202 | 0.91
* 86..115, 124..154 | 0.90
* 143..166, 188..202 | 0.86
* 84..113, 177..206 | 0.82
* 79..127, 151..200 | 0.95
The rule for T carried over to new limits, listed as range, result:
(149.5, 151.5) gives 109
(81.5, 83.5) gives 116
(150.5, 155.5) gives 110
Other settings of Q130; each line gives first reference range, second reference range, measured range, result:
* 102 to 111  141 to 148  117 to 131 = 3.1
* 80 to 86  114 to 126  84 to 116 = -4.5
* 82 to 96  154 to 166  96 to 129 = 3.6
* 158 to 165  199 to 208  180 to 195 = 0.8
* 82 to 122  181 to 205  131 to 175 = -2.4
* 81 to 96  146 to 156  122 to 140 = 2.2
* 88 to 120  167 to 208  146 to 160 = -0.8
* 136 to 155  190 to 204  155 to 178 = -0.9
